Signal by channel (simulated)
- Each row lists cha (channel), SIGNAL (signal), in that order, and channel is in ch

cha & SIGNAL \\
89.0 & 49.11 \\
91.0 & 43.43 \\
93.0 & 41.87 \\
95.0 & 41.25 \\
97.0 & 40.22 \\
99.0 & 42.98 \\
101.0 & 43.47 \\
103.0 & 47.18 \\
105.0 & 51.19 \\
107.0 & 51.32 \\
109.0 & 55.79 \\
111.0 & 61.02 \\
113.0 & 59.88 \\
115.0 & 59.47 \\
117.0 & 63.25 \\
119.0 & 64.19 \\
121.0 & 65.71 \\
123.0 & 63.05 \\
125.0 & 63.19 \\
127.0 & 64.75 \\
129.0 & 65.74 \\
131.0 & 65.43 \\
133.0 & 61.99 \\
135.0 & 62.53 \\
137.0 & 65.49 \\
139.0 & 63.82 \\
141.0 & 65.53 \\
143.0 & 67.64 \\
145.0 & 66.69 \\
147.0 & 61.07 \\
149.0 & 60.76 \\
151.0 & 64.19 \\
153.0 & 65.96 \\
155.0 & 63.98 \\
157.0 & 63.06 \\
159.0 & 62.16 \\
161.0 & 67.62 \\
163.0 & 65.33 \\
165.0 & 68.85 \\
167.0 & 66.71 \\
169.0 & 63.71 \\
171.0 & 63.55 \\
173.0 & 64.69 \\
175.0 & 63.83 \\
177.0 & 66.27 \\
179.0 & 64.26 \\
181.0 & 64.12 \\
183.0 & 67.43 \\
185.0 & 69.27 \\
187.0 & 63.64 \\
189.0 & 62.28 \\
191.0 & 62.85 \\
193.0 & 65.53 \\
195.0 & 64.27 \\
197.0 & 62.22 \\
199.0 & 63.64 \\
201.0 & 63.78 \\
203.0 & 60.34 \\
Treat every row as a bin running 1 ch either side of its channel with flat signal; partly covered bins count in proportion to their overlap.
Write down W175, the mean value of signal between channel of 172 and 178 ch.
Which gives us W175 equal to 64.9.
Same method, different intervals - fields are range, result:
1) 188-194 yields 63.6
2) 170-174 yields 64.1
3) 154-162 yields 64.2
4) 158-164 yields 65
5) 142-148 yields 65.1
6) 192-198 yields 64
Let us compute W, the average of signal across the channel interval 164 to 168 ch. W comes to 67.8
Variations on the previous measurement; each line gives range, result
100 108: 48.3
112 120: 61.7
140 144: 66.6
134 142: 64.3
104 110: 52.8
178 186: 66.3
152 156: 65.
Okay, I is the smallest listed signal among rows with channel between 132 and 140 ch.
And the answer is 61.99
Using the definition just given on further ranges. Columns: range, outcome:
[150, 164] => 62.16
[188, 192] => 62.28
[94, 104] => 40.22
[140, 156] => 60.76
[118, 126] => 63.05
